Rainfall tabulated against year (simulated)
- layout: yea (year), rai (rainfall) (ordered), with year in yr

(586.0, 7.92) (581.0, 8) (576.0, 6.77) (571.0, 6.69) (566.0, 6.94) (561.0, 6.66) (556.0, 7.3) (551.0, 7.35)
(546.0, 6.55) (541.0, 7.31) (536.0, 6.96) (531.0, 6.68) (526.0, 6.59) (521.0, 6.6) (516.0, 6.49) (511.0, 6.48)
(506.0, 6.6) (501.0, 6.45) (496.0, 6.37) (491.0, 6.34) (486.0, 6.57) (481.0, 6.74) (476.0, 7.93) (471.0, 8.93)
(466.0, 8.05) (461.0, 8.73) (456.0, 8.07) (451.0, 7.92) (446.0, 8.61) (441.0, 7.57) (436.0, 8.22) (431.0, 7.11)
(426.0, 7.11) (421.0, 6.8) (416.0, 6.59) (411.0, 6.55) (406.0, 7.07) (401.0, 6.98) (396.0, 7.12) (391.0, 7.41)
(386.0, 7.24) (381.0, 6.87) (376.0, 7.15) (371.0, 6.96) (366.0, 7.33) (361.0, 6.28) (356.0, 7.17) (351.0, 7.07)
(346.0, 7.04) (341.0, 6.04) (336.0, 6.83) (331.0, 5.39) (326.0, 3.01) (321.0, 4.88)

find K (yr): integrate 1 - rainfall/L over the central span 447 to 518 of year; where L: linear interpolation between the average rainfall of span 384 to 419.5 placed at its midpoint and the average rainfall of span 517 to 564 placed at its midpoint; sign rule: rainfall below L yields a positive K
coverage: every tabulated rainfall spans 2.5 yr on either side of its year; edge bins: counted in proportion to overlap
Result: -3.8 yr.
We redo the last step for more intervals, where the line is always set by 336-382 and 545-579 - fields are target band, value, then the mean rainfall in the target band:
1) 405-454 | -3.39 yr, 7.37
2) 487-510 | 1.53 yr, 6.45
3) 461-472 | -2.52 yr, 8.48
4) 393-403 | -0.27 yr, 7.07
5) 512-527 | 0.79 yr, 6.55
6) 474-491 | -0.10 yr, 6.95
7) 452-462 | -2.00 yr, 8.28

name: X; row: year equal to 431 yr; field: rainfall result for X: 7.11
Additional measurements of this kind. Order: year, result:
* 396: 7.12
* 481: 6.74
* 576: 6.77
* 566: 6.94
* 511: 6.48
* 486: 6.57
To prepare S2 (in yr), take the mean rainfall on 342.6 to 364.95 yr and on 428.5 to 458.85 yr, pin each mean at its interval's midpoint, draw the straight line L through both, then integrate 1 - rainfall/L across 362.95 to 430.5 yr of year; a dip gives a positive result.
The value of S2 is 3.3 yr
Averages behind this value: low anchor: 6.88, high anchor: 7.93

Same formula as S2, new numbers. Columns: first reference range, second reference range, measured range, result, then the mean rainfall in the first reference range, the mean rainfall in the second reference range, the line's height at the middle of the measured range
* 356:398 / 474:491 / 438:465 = -4.6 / 7.05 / 6.95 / 6.98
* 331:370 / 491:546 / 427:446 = -2.9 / 6.74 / 6.63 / 6.68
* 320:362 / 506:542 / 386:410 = -3.5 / 6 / 6.7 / 6.21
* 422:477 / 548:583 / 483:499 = 2.6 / 7.99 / 7.08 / 7.67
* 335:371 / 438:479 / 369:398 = 0.4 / 6.83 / 8.21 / 7.23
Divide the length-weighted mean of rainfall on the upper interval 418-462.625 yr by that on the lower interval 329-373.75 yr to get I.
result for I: 1.16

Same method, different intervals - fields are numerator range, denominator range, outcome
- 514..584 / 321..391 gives 1.07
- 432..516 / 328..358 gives 1.14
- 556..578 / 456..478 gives 0.81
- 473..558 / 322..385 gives 1.06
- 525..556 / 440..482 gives 0.86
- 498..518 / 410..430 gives 0.96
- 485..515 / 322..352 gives 1.12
